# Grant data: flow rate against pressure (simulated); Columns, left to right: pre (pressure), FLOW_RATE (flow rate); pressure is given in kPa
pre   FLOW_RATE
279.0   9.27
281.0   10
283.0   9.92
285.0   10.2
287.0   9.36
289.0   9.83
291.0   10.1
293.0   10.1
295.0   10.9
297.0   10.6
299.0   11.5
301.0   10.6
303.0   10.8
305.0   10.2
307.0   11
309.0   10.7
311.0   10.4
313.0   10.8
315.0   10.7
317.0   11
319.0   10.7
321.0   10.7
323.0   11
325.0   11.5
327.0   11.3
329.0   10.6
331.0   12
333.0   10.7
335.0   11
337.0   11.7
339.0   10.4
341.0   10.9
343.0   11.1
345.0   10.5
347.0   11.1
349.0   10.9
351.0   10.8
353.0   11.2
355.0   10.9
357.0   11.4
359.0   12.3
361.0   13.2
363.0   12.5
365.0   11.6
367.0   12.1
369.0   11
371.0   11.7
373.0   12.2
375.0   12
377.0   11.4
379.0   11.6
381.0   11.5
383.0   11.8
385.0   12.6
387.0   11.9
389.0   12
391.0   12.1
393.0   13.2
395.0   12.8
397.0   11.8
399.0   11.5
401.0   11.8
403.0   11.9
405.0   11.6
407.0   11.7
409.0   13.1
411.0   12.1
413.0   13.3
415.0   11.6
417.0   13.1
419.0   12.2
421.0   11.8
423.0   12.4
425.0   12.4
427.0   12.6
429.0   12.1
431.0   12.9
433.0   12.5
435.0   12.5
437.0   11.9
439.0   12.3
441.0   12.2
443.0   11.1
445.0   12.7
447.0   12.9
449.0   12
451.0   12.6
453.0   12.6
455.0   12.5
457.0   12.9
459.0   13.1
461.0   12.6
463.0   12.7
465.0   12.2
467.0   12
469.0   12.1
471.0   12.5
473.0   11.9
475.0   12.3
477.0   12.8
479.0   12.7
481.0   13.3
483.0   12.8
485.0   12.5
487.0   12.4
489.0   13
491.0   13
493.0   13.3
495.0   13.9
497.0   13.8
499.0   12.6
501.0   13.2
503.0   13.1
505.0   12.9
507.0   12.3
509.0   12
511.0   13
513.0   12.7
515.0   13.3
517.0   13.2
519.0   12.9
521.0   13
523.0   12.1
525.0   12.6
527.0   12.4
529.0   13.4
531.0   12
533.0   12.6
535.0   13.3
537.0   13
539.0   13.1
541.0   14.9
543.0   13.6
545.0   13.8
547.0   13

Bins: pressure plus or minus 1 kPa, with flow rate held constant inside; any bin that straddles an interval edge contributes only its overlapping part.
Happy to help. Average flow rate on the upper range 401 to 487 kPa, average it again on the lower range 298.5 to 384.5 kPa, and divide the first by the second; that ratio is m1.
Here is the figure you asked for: 1.1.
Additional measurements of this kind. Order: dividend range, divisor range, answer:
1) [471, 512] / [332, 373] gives 1.13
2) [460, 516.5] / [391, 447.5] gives 1.04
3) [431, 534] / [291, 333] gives 1.17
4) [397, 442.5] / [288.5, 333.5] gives 1.13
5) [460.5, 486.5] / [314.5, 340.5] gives 1.13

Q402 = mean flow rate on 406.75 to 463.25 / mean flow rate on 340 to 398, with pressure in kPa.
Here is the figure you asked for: 1.06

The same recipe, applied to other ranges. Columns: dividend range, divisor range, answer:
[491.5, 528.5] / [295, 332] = 1.19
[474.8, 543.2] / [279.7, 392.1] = 1.16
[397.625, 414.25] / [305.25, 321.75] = 1.13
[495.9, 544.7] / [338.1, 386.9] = 1.12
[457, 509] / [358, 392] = 1.06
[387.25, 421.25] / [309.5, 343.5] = 1.11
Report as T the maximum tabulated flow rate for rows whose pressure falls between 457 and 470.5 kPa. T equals 13.1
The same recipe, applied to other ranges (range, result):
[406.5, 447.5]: 13.3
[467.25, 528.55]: 13.9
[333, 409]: 13.2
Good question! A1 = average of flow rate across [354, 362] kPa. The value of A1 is 11.9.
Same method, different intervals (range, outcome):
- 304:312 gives 10.6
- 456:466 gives 12.7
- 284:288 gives 9.78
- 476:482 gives 12.9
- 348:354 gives 11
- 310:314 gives 10.6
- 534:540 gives 13.1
